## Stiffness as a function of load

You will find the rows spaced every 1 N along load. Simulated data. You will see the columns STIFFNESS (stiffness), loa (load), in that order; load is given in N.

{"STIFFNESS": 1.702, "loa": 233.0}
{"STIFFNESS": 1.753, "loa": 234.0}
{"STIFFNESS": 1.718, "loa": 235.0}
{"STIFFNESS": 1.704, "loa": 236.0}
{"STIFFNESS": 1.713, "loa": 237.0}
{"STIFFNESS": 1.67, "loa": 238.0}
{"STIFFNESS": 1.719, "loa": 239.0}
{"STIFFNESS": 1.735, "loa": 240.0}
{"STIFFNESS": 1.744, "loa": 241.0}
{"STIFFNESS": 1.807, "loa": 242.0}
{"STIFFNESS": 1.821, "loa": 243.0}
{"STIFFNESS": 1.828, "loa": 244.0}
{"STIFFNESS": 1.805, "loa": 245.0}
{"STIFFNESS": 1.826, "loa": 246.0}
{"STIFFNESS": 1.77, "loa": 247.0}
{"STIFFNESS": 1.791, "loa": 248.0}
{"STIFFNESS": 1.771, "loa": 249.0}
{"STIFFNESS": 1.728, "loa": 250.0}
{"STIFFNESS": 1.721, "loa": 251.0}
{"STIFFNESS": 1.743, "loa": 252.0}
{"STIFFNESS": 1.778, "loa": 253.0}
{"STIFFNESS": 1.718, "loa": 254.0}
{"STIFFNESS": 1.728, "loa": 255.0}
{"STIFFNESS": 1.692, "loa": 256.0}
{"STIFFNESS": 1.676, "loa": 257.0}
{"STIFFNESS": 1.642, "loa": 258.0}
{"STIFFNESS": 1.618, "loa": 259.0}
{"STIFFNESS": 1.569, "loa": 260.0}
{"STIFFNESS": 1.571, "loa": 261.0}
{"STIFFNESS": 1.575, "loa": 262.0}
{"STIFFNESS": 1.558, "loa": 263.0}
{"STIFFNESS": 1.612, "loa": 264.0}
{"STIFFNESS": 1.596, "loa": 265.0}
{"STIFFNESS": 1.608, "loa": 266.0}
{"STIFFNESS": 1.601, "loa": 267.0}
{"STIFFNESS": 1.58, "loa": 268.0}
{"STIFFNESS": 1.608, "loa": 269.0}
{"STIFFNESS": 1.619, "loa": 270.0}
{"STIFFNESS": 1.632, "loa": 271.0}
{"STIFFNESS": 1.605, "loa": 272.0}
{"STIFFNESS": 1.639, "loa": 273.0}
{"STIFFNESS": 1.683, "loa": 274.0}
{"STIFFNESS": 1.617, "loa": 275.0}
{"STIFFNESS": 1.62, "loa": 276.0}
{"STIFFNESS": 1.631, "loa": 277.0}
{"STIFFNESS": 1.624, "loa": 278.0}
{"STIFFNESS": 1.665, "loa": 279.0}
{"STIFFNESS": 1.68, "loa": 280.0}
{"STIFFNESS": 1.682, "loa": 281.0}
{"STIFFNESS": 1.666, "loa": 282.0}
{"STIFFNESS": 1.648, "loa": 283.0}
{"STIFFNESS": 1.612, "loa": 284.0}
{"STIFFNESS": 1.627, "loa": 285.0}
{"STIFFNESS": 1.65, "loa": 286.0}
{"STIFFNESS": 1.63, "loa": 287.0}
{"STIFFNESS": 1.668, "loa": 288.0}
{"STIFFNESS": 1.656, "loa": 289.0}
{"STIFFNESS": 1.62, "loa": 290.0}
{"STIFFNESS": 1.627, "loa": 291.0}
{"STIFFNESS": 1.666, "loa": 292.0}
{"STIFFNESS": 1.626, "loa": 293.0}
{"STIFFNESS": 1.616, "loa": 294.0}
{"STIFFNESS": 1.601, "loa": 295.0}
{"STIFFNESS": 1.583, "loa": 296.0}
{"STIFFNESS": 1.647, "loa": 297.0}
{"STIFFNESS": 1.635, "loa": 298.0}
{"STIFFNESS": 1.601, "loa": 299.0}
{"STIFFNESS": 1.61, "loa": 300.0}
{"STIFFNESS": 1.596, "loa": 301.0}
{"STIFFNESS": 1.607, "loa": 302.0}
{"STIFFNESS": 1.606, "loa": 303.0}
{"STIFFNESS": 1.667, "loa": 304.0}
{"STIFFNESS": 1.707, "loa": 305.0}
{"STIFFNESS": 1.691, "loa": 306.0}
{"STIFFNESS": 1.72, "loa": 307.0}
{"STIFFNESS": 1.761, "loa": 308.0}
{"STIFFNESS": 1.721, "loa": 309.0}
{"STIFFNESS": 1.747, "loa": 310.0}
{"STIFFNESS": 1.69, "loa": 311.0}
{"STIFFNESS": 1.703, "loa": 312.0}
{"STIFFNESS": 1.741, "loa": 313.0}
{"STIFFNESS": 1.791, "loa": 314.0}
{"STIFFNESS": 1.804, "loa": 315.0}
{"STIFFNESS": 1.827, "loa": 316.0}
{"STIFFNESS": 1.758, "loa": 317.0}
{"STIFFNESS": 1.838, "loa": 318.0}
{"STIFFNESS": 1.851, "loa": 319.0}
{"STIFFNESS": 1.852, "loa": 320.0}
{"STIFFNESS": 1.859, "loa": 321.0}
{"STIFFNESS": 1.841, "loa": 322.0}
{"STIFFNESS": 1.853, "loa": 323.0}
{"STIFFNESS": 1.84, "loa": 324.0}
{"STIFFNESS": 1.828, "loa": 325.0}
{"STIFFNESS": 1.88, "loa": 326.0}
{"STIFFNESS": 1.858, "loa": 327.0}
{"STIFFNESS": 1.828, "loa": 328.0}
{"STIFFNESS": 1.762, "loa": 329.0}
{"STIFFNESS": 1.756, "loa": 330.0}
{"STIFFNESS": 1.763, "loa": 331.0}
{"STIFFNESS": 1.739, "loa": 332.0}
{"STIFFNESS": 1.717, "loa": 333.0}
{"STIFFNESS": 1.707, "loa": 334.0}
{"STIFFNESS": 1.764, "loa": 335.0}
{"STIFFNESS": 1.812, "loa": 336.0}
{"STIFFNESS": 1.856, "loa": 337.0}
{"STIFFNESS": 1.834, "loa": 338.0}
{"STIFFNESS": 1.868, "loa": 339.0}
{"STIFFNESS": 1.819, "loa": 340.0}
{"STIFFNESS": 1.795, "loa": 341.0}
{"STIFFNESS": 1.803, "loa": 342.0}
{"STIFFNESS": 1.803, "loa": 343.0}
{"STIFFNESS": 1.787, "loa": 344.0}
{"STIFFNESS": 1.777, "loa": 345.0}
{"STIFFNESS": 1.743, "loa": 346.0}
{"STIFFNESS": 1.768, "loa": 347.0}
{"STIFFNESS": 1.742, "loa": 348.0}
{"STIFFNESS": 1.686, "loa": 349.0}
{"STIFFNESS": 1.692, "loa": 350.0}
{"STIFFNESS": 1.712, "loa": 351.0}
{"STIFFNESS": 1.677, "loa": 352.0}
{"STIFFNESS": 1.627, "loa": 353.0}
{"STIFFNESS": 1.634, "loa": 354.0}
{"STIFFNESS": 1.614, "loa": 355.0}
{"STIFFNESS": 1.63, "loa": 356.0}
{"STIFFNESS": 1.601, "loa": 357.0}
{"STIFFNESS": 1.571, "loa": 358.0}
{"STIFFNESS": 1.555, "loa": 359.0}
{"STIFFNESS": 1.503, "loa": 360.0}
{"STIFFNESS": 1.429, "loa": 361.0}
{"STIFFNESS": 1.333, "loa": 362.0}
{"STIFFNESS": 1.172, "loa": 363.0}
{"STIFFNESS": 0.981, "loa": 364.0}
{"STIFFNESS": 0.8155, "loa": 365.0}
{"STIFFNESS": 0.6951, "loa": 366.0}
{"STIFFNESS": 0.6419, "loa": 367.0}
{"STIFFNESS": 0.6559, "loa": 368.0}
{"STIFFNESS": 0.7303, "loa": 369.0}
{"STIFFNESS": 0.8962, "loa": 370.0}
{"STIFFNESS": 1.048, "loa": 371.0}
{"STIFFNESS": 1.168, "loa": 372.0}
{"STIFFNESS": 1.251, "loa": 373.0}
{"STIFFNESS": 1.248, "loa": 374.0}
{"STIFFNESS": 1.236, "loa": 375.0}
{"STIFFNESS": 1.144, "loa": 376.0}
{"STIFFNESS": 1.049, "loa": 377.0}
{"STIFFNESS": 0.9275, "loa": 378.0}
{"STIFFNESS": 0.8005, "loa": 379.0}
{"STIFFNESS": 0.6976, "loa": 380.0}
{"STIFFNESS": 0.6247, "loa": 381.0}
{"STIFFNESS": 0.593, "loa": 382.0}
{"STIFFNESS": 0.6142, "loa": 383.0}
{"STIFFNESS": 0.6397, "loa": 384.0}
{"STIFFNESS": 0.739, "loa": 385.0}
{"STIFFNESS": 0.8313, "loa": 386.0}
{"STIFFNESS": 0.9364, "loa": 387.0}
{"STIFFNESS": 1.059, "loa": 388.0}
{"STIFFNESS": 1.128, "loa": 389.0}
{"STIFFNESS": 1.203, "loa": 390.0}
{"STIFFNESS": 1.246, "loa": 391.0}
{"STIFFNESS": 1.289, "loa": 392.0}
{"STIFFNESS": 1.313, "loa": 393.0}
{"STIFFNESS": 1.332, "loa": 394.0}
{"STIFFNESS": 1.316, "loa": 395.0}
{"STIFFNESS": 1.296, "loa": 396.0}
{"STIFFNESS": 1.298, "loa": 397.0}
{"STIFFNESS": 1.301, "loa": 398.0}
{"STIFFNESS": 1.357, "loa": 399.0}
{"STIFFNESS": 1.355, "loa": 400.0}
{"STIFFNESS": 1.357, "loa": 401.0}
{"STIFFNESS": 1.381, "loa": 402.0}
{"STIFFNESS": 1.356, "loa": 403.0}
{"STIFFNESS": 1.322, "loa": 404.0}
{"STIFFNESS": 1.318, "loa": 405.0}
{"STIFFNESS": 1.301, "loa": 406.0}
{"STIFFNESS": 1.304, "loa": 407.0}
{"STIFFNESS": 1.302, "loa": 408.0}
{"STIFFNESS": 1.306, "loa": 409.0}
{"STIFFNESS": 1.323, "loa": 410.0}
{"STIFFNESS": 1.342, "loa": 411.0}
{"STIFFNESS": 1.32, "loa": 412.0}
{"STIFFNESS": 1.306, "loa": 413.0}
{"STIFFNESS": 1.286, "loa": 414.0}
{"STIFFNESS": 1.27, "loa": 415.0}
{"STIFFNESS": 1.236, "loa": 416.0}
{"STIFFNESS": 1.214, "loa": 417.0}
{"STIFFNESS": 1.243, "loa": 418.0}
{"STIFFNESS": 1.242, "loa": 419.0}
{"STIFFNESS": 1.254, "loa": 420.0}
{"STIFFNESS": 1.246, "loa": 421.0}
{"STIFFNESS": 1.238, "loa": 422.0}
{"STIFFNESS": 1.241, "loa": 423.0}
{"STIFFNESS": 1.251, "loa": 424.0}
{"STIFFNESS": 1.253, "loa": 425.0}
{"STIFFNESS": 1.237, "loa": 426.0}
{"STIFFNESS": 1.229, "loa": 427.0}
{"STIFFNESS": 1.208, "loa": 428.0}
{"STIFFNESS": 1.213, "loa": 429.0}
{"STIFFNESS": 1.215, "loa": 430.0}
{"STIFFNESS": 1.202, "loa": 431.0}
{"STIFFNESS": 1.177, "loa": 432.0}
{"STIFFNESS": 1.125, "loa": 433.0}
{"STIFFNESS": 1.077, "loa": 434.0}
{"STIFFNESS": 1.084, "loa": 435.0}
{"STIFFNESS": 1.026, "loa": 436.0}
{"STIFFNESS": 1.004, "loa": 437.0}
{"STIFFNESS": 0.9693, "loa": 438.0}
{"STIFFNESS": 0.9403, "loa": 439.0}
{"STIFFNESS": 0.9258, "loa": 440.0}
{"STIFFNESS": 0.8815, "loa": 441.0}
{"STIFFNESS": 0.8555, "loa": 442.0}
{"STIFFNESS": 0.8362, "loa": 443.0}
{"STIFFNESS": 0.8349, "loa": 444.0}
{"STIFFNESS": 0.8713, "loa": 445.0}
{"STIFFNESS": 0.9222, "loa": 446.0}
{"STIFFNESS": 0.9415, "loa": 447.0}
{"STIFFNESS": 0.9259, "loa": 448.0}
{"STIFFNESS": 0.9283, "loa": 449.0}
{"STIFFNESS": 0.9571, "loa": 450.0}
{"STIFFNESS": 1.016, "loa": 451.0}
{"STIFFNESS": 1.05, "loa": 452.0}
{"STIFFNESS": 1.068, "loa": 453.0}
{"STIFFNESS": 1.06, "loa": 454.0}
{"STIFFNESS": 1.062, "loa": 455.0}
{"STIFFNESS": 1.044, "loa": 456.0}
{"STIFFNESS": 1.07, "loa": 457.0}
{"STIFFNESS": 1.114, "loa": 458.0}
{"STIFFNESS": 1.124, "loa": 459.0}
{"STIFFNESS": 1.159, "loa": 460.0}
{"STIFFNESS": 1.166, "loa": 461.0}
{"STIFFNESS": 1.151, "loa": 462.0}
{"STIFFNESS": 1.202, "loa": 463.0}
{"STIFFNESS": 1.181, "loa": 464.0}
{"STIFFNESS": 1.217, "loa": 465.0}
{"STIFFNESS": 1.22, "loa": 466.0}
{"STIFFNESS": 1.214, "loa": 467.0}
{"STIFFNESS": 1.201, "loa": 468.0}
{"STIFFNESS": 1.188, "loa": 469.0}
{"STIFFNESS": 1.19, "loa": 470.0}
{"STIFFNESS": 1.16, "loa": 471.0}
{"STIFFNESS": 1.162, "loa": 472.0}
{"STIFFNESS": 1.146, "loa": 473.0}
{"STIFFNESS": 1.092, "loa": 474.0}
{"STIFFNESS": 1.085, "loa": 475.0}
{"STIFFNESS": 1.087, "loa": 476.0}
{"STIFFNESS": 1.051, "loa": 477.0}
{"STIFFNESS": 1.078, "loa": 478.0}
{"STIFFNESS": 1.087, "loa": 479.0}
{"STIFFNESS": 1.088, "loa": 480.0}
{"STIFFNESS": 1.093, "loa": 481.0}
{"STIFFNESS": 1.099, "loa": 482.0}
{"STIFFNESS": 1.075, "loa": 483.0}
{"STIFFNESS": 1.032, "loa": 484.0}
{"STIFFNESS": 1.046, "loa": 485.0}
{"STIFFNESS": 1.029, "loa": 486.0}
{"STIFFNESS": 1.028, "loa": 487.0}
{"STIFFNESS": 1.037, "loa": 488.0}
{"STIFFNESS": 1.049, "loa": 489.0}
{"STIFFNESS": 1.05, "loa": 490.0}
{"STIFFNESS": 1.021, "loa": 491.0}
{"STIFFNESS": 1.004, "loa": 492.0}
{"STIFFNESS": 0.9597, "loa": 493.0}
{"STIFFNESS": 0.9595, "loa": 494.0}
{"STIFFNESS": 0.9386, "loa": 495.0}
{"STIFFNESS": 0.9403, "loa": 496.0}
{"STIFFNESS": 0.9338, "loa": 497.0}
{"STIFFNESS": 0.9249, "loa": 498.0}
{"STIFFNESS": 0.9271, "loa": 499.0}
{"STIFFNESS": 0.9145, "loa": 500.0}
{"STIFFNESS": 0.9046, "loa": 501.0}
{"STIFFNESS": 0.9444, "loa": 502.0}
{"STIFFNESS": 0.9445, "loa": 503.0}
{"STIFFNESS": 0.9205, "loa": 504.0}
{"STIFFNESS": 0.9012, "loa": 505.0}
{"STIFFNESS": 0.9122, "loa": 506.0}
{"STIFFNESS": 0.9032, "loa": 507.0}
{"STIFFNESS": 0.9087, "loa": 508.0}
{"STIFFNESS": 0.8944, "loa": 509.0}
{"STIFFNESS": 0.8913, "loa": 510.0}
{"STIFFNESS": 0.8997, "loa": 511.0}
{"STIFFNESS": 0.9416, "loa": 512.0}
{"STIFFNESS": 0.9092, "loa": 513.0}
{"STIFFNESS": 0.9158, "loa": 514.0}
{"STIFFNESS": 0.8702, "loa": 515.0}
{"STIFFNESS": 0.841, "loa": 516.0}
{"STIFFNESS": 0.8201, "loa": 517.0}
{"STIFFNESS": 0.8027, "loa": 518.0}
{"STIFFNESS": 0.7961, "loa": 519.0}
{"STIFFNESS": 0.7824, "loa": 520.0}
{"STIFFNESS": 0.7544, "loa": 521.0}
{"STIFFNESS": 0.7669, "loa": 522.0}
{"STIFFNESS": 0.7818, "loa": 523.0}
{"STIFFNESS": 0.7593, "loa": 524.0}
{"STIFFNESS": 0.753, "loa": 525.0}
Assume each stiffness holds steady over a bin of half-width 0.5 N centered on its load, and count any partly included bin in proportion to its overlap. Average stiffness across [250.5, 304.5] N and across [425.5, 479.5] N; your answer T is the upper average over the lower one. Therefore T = 0.7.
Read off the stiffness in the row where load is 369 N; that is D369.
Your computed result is 0.7303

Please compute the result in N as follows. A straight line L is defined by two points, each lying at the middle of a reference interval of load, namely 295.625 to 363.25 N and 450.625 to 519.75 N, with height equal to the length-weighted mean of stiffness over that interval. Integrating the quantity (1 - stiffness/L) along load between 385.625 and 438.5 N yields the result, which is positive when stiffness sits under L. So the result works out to 4.54 N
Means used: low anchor 1.72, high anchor 1.02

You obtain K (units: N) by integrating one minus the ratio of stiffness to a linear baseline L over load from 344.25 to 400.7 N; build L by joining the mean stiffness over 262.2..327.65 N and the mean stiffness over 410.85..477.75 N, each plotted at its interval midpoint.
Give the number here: 7.3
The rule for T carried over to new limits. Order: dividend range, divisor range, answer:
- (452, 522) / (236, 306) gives 0.61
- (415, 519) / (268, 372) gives 0.65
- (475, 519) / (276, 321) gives 0.57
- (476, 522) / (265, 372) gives 0.59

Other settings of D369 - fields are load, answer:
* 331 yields 1.763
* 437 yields 1.004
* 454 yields 1.06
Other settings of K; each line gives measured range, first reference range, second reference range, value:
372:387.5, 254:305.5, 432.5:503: 4.9 N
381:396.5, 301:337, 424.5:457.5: 3.7 N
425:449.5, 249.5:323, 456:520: 3.2 N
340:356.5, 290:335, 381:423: -2.2 N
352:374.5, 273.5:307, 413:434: 3.0 N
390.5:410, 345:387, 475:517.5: -3.2 N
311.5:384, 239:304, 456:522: -2.3 N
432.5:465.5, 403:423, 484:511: 3.4 N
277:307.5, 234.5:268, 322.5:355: 1.6 N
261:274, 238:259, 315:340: 1.2 N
